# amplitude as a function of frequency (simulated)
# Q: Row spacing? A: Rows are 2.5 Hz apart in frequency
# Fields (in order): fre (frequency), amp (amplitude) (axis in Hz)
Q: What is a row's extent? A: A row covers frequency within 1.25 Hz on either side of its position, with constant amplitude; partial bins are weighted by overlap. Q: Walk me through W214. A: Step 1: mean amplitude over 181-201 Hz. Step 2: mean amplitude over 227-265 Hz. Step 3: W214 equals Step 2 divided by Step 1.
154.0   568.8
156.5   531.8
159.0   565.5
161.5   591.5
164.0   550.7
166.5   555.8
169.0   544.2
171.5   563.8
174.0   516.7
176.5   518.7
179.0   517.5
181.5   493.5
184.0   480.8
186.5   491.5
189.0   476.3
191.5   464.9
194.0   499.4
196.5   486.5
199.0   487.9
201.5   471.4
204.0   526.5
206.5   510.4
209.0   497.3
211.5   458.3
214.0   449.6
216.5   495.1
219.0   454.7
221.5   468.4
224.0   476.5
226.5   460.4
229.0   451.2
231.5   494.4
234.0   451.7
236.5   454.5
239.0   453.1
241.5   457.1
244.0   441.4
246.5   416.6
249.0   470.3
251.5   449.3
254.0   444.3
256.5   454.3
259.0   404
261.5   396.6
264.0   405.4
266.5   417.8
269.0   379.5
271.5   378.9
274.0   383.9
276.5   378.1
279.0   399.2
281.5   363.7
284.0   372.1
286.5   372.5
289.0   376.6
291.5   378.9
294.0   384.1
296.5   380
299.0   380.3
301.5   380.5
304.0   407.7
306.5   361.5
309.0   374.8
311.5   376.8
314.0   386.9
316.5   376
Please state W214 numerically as 0.92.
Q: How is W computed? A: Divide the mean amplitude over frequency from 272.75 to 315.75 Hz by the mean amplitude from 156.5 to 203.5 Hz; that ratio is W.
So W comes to 0.74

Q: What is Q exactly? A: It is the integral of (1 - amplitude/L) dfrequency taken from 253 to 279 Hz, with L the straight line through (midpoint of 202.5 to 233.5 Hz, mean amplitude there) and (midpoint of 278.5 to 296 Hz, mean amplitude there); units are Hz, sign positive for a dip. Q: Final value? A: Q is 0.3 Hz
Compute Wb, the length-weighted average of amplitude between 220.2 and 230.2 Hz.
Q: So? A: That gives 464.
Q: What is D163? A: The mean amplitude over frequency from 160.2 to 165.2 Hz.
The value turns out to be 571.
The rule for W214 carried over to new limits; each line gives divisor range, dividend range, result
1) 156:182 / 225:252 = 0.84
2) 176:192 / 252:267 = 0.86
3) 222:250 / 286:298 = 0.83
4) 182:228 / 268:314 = 0.79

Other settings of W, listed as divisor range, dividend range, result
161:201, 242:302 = 0.78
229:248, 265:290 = 0.84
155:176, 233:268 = 0.79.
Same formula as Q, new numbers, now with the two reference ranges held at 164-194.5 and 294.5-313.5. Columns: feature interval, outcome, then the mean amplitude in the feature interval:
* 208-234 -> -0.1 Hz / 469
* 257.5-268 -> 0.4 Hz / 406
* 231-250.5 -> -0.3 Hz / 453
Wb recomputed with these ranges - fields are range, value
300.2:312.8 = 380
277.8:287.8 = 377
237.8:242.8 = 455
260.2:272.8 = 396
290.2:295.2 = 381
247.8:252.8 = 460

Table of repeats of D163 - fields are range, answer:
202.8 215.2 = 488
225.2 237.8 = 462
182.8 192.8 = 478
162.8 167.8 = 553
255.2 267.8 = 416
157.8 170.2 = 562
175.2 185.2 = 503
